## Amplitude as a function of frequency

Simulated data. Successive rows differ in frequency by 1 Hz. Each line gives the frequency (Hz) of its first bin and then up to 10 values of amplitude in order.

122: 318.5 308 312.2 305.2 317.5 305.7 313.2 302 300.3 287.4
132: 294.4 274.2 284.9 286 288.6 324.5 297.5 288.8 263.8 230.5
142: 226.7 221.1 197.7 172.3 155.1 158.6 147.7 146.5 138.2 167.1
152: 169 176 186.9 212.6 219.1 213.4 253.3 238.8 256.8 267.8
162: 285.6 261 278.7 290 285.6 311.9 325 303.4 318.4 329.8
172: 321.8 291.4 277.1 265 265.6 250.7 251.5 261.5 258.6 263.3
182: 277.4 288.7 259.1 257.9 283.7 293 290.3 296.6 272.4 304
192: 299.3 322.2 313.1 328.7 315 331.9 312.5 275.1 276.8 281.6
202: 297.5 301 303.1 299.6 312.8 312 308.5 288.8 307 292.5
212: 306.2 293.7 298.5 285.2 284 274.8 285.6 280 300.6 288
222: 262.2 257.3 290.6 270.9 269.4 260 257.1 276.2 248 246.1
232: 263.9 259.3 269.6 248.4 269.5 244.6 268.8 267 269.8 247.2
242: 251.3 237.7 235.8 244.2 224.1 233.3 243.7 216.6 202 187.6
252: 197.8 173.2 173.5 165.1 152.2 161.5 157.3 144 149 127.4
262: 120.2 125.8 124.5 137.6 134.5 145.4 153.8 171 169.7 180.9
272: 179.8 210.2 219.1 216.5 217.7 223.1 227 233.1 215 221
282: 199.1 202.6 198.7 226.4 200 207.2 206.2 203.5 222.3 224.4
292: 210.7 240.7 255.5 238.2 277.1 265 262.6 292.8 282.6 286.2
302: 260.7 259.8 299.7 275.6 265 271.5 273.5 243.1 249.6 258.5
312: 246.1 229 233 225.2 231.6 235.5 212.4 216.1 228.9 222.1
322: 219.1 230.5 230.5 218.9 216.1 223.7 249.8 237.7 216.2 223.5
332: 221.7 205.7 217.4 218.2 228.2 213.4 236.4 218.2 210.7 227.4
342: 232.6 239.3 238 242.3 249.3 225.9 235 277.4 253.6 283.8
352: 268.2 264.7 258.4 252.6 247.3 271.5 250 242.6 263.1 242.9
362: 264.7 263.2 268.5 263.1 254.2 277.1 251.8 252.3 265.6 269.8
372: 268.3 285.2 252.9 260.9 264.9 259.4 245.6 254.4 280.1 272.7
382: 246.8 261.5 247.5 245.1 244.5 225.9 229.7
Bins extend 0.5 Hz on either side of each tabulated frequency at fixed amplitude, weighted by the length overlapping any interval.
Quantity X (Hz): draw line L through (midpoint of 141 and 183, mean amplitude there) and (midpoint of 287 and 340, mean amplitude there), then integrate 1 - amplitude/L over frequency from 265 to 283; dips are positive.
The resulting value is 3.4 Hz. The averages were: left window 242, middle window 194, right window 238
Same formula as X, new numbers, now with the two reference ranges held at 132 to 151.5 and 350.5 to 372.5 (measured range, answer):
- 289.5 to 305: -0.50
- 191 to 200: -2.87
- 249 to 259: 2.83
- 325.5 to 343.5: 2.28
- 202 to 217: -3.89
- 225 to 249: -1.18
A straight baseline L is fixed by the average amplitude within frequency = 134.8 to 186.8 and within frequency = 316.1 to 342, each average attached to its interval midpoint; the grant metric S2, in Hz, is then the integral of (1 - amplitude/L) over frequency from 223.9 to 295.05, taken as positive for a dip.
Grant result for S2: 7.0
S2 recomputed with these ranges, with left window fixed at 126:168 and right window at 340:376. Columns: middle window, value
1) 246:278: 9.5 Hz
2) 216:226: -1.2 Hz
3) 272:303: 2.6 Hz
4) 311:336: 2.7 Hz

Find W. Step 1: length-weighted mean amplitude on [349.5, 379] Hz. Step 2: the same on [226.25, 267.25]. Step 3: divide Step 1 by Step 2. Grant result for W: 1.24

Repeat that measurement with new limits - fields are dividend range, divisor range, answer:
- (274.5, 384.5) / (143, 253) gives 0.93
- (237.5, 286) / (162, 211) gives 0.67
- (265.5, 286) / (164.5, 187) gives 0.70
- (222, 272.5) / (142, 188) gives 0.86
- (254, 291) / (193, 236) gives 0.64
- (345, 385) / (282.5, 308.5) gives 1.05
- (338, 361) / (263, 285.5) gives 1.30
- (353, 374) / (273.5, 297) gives 1.17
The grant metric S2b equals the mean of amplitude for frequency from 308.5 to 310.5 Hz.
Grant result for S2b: 246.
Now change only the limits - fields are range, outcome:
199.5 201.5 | 279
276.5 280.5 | 225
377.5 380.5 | 260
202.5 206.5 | 304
